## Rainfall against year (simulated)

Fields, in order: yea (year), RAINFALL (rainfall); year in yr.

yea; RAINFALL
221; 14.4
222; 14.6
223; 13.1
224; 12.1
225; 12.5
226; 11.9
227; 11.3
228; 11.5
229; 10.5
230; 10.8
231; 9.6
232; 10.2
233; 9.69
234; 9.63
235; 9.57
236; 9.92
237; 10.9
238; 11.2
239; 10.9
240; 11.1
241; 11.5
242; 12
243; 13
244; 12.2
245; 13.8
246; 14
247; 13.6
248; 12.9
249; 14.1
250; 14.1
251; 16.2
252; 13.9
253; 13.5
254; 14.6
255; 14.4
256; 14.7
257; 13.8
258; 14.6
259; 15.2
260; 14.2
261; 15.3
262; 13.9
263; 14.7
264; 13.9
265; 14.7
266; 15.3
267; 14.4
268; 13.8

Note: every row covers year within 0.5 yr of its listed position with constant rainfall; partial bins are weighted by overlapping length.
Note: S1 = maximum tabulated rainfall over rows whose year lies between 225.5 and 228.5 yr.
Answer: 11.9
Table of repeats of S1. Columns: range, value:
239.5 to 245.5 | 13.8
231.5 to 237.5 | 10.9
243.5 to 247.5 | 14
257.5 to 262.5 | 15.3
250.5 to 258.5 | 16.2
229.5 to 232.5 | 10.8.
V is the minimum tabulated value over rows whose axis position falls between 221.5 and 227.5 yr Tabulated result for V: 11.3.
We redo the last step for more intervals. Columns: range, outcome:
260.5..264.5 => 13.9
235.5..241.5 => 9.92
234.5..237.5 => 9.57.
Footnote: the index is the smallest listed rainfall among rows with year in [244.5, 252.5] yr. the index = 12.9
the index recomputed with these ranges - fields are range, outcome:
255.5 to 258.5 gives 13.8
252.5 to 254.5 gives 13.5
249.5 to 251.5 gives 14.1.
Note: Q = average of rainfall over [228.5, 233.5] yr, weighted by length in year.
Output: 10.2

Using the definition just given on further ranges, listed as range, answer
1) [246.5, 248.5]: 13.2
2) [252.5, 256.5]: 14.3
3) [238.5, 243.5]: 11.7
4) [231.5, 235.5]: 9.77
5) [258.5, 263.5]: 14.7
